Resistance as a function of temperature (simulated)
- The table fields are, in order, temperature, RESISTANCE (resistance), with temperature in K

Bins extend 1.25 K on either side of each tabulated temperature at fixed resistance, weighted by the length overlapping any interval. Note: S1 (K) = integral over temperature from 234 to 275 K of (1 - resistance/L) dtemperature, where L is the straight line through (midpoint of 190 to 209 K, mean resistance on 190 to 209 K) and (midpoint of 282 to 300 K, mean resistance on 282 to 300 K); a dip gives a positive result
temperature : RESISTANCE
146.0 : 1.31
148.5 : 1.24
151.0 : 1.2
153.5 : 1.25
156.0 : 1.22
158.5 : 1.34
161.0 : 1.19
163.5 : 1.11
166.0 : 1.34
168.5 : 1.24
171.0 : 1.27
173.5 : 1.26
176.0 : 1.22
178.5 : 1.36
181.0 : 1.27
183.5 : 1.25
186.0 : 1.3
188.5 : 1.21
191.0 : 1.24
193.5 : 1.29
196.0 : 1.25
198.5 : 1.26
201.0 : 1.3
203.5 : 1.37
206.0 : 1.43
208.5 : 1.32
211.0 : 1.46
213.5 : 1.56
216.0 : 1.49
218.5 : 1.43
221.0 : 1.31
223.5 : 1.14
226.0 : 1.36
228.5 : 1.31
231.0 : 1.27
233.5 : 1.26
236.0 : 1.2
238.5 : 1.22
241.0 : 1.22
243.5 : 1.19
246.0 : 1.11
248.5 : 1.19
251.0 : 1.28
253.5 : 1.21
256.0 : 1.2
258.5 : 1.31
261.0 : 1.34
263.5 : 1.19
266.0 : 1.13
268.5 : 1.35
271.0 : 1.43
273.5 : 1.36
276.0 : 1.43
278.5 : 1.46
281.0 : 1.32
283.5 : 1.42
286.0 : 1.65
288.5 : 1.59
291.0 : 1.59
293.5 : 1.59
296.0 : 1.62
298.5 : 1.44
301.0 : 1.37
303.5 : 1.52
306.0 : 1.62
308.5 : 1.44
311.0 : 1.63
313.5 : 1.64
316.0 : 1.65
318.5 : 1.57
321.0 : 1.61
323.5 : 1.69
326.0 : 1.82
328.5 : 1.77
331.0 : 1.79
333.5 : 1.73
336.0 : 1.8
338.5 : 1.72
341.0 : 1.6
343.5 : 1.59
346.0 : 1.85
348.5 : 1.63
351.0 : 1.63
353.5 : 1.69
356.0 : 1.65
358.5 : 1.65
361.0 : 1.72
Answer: 5.9 K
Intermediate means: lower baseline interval 1.31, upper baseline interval 1.55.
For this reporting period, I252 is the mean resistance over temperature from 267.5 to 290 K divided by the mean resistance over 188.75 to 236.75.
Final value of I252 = 1.09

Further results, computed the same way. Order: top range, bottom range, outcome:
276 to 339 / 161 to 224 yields 1.22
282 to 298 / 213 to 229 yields 1.15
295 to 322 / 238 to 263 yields 1.27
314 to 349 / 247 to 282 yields 1.31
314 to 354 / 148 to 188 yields 1.35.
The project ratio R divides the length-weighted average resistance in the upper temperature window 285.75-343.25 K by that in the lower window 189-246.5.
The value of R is 1.2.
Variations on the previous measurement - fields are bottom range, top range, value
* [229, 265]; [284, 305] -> 1.26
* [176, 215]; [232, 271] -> 0.93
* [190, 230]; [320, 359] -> 1.27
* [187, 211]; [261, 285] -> 1.03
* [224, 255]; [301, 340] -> 1.34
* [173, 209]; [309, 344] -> 1.31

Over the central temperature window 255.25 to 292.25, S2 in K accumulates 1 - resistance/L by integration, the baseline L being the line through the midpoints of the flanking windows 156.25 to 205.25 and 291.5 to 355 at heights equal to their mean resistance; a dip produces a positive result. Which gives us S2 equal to 3.1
